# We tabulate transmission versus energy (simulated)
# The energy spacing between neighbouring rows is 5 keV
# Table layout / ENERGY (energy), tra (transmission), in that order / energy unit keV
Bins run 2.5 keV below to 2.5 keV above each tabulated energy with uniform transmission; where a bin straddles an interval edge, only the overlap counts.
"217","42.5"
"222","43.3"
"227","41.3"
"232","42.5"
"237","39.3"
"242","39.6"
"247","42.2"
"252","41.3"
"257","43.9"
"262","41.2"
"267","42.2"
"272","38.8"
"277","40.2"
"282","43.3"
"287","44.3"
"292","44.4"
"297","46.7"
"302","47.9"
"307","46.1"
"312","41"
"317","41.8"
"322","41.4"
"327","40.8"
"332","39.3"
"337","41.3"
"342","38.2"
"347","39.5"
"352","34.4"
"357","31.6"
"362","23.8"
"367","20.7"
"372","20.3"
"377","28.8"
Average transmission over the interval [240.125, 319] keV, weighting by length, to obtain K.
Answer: 42.8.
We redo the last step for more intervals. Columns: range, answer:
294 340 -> 42.9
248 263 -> 42.2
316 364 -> 37.2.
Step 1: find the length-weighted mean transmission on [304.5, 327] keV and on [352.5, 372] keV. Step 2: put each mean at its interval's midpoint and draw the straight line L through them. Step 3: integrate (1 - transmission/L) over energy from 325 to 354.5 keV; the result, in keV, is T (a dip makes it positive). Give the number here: -4.6 keV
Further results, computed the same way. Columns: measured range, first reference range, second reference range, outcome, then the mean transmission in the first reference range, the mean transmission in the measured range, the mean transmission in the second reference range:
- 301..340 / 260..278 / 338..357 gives -4.1 keV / 40.6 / 42.2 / 36.9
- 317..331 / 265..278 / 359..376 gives -4.8 keV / 40.4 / 41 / 22.5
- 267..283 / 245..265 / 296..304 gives 1.3 keV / 42.1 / 40.8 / 47.4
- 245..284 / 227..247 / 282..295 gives 0.9 keV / 40.8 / 41.6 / 44.2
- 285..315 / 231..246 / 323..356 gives -4.3 keV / 40.4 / 45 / 38.7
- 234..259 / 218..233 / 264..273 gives 0.2 keV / 42.4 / 41.2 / 40.8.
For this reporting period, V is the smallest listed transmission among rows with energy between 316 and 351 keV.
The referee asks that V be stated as 38.2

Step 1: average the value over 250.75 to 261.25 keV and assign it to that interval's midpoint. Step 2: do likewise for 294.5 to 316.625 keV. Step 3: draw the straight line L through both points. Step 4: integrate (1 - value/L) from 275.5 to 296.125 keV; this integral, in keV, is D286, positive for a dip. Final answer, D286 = 0.3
